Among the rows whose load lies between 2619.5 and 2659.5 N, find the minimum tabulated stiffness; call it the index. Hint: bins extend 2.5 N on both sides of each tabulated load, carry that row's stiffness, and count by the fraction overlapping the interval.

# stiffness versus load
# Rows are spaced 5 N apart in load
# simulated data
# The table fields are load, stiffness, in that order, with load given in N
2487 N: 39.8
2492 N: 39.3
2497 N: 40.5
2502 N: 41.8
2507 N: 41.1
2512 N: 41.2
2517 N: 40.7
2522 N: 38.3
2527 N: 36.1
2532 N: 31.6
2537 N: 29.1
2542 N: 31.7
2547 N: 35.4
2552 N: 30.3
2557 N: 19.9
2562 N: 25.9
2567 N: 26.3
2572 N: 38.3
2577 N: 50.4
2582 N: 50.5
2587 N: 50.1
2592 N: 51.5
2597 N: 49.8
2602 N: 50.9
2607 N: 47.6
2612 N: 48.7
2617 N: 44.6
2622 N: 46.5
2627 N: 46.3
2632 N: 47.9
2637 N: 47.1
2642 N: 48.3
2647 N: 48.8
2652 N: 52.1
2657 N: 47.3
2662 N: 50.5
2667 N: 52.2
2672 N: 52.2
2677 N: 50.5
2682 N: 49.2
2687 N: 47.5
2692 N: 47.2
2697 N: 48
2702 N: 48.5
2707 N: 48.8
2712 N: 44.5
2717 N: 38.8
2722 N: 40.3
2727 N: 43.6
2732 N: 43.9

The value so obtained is 46.3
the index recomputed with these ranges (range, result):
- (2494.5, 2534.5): 31.6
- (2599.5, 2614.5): 47.6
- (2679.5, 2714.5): 44.5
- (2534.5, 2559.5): 19.9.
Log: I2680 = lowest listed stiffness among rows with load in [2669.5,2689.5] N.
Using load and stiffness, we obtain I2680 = 47.5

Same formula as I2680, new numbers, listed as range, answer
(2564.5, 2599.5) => 26.3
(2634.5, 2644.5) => 47.1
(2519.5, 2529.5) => 36.1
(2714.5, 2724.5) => 38.8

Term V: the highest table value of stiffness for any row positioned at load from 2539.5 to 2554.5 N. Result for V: 35.4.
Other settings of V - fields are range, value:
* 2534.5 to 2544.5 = 31.7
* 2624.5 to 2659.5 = 52.1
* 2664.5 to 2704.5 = 52.2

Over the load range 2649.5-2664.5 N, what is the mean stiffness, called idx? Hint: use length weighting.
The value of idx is 50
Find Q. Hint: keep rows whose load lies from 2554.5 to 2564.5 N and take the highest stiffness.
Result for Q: 25.9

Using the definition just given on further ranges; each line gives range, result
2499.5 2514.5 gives 41.8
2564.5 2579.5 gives 50.4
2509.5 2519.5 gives 41.2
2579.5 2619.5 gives 51.5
